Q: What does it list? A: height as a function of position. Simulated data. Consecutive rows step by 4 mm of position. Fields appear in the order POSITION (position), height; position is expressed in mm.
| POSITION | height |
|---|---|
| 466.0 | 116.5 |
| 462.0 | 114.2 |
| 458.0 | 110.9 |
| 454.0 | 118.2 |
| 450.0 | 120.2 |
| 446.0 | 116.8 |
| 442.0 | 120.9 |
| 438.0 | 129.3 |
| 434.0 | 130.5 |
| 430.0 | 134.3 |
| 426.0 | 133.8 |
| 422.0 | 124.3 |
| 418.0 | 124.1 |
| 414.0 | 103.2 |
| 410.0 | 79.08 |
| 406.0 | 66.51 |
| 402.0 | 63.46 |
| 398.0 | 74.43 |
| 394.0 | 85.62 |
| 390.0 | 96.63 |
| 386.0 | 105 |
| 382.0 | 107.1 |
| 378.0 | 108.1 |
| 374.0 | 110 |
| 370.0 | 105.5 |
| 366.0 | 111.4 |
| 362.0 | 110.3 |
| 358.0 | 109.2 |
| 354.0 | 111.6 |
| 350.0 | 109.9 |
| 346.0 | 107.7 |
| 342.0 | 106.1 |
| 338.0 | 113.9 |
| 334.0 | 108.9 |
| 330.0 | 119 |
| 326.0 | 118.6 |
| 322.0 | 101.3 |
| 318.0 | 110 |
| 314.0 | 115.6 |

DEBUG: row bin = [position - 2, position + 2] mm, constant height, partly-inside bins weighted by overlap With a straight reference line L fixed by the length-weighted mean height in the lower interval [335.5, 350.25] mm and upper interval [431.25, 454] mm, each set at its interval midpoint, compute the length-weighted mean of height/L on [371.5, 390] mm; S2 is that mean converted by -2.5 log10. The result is 0.08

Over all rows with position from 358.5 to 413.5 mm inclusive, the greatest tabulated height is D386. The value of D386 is 111.4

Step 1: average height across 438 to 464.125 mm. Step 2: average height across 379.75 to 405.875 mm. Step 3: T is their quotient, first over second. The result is 1.3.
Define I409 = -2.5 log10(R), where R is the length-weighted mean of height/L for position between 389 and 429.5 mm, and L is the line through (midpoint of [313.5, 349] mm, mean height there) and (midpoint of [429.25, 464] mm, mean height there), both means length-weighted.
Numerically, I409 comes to 0.22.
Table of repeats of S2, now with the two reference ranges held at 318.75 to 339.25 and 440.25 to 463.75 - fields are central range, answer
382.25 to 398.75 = 0.221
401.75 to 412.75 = 0.495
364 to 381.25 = 0.051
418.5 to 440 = -0.124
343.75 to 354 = 0.035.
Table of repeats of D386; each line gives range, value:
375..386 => 108.1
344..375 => 111.6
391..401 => 85.62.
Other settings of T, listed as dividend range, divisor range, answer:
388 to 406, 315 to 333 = 0.70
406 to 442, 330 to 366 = 1.06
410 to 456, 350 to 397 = 1.16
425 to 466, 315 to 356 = 1.10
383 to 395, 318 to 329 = 0.88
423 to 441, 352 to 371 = 1.19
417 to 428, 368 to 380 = 1.18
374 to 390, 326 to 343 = 0.94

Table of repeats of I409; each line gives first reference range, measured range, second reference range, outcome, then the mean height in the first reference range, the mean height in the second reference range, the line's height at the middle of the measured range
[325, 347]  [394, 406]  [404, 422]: 0.36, 112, 96.7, 99.3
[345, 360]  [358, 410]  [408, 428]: 0.17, 110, 113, 111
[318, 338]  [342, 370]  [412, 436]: 0.06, 112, 125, 116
